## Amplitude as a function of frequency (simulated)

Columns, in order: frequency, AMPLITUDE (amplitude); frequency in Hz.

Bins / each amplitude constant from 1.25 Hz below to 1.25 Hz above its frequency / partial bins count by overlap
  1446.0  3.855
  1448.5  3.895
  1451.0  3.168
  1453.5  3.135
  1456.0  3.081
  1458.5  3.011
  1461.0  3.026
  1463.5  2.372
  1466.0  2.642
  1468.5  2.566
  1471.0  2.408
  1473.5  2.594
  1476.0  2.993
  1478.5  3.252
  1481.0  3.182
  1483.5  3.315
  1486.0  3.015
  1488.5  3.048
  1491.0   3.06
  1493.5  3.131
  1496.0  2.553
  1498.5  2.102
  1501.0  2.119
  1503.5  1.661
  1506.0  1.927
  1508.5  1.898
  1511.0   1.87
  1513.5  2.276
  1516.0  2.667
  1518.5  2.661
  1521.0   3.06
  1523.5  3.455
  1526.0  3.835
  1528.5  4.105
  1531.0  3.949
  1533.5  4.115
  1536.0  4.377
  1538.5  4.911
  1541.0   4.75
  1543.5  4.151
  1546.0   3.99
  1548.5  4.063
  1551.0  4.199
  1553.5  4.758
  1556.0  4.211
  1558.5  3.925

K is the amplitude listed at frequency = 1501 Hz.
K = 2.119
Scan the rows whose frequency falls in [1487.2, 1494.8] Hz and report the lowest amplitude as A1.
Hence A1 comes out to 3.048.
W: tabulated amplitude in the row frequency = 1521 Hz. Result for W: 3.06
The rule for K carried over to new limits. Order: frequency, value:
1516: 2.667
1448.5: 3.895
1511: 1.87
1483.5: 3.315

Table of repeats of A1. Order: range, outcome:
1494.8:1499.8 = 2.102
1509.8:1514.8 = 1.87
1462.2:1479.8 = 2.372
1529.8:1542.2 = 3.949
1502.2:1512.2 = 1.661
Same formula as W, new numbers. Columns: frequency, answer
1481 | 3.182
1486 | 3.015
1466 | 2.642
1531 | 3.949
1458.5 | 3.011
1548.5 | 4.063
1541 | 4.75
